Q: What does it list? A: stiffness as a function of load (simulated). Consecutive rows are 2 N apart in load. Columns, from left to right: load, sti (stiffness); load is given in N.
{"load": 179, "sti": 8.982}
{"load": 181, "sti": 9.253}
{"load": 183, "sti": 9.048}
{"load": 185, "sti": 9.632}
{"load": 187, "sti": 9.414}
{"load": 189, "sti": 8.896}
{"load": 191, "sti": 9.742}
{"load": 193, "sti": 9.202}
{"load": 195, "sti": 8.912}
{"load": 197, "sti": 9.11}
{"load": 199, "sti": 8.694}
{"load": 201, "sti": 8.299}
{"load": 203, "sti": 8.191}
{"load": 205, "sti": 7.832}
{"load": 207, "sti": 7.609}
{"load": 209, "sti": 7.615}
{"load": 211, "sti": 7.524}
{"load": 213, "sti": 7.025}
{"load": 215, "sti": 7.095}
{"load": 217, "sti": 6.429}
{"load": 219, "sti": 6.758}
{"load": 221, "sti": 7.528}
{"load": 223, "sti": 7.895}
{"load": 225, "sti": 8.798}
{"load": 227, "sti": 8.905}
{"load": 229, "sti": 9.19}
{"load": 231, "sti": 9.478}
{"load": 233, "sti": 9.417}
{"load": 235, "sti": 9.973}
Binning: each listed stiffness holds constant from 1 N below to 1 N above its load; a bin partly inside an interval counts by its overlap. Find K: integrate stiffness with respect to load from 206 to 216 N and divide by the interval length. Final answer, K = 7.37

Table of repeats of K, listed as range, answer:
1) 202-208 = 7.88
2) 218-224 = 7.39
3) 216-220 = 6.59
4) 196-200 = 8.9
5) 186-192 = 9.35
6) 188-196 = 9.19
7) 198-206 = 8.25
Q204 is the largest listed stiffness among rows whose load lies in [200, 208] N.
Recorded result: 8.299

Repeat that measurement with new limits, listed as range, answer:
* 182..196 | 9.742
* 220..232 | 9.478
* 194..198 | 9.11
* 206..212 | 7.615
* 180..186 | 9.632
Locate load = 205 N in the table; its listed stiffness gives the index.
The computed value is 7.832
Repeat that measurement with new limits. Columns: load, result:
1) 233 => 9.417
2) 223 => 7.895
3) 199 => 8.694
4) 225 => 8.798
